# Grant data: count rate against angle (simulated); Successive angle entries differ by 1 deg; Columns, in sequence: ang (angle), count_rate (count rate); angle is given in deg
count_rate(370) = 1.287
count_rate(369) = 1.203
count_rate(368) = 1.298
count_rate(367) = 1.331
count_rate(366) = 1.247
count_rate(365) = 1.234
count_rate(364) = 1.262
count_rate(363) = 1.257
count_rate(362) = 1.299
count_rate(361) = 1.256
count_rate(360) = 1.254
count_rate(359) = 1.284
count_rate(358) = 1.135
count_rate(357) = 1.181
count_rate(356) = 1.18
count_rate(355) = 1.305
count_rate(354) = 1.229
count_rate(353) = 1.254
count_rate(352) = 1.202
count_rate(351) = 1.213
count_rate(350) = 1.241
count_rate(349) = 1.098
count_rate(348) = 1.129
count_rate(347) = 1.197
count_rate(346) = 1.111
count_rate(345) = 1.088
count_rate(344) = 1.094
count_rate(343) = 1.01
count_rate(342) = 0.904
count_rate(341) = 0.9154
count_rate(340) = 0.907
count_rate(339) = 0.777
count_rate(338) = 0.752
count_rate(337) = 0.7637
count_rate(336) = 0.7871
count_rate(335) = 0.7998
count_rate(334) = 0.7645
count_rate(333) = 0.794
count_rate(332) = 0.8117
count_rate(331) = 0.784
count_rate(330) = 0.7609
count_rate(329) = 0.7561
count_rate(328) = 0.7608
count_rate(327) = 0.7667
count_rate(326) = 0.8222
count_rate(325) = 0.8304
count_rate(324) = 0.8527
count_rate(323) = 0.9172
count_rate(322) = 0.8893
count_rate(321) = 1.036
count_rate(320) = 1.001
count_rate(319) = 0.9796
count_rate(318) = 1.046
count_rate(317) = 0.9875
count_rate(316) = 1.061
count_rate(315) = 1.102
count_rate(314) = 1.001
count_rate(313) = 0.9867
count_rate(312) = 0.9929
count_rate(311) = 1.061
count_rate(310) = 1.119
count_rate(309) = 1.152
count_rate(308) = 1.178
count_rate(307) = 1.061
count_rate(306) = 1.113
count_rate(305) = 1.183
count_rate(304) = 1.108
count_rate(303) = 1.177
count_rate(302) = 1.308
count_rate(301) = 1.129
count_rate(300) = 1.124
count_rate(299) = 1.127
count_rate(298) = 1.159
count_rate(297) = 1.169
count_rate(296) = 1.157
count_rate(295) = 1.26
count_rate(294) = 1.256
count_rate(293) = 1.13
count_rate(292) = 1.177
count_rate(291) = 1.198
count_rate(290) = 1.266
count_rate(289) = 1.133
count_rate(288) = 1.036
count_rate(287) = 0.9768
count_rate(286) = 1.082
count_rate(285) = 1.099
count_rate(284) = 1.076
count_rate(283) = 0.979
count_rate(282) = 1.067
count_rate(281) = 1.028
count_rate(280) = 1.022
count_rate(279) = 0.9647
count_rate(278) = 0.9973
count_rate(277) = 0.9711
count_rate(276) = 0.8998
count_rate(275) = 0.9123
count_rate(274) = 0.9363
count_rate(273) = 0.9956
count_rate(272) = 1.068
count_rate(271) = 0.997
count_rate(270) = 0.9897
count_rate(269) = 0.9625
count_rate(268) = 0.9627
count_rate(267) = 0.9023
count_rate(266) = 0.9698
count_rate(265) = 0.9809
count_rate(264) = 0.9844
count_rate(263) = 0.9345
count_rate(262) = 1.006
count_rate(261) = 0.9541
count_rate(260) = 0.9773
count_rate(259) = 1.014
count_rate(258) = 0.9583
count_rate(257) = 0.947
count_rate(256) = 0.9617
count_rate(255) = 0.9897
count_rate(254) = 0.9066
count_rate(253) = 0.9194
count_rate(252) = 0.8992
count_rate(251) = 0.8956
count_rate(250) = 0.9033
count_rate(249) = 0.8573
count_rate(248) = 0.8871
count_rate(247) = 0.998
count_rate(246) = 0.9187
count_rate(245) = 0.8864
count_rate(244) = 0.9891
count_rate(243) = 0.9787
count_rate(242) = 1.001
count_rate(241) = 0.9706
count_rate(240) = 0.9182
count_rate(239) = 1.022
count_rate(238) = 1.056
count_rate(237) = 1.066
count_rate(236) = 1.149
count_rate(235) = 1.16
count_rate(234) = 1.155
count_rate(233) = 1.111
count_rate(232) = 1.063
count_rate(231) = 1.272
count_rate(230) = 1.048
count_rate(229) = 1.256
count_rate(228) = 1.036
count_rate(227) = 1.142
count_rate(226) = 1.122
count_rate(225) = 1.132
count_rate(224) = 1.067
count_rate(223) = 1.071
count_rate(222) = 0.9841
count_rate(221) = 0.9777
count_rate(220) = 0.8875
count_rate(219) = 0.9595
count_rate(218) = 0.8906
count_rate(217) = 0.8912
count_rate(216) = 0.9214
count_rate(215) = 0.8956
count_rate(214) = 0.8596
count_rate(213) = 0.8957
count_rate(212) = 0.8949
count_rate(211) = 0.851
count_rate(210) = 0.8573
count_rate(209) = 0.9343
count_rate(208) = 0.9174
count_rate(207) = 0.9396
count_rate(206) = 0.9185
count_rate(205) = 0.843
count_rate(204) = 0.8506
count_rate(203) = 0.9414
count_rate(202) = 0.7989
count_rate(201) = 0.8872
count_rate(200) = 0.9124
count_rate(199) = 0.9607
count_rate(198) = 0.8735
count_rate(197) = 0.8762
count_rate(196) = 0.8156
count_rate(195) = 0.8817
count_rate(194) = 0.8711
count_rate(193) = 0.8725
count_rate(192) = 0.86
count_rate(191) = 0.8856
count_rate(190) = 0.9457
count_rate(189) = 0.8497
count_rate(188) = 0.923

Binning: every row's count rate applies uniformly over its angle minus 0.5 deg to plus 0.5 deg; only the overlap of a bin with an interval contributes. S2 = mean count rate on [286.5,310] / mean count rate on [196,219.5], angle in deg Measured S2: 1.29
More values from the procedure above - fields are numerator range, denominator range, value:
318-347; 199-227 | 0.94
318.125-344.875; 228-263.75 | 0.86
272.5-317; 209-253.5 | 1.10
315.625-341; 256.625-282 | 0.88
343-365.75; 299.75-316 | 1.08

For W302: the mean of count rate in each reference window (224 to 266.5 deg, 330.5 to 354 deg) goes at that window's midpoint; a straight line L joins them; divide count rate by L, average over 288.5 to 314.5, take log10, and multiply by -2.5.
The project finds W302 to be -0.15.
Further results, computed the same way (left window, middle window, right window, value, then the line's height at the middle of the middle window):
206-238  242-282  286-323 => 0.11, 1.06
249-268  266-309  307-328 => -0.12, 0.966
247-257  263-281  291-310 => 0.05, 1.02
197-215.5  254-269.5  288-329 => 0.02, 0.985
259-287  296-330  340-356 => 0.03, 1.06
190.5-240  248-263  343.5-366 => 0.11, 1.04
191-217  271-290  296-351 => -0.07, 0.954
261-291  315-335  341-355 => 0.24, 1.09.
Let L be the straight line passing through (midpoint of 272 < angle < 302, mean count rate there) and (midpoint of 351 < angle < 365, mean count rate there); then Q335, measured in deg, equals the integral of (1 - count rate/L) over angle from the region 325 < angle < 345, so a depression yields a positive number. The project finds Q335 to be 6.0 deg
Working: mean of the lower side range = 1.08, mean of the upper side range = 1.24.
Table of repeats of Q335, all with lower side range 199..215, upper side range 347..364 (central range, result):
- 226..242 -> -2.4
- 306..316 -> 0.4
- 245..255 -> 0.7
